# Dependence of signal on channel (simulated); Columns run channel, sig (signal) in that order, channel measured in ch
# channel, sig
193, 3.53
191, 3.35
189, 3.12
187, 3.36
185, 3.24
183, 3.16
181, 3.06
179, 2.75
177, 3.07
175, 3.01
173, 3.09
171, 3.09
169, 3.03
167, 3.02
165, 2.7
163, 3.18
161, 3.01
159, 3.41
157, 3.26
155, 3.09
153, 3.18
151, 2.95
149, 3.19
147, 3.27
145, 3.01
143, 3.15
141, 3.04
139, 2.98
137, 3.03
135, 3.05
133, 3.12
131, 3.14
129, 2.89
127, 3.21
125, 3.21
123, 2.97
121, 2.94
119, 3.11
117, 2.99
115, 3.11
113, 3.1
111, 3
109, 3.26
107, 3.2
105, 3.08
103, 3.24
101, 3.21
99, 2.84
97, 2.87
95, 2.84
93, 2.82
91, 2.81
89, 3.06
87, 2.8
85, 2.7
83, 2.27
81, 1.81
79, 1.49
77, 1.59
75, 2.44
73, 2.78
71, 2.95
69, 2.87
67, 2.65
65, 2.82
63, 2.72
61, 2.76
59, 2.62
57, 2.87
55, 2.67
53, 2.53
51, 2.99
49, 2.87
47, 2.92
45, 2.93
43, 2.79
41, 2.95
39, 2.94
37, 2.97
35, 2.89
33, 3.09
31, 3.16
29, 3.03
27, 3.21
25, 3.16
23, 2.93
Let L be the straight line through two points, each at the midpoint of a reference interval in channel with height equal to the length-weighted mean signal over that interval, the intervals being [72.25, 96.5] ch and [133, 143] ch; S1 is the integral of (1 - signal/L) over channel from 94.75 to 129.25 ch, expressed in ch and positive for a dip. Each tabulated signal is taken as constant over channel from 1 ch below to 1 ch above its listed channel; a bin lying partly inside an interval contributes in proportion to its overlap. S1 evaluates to -3.9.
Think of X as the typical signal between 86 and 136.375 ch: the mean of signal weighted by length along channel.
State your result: 3.03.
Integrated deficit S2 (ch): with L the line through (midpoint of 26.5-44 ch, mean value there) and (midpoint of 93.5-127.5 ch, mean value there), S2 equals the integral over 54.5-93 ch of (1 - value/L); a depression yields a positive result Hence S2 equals 5.9 ch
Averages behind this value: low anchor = 3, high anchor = 3.06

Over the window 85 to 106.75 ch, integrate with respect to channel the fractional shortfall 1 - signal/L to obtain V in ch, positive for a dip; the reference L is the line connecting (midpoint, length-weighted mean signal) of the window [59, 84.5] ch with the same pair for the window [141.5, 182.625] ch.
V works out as -2.8 ch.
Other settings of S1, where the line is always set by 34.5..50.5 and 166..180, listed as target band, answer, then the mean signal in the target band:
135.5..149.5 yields -0.49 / 3.09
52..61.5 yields 0.76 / 2.69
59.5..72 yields 0.60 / 2.79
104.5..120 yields -0.75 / 3.11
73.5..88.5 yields 3.73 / 2.21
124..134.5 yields -0.48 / 3.11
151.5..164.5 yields -0.71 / 3.16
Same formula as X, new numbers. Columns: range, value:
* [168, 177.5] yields 3.06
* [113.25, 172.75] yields 3.08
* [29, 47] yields 2.97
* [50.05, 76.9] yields 2.7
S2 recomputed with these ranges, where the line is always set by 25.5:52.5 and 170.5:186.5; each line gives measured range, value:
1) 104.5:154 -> -0.9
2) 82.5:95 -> 1.0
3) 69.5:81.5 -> 3.1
